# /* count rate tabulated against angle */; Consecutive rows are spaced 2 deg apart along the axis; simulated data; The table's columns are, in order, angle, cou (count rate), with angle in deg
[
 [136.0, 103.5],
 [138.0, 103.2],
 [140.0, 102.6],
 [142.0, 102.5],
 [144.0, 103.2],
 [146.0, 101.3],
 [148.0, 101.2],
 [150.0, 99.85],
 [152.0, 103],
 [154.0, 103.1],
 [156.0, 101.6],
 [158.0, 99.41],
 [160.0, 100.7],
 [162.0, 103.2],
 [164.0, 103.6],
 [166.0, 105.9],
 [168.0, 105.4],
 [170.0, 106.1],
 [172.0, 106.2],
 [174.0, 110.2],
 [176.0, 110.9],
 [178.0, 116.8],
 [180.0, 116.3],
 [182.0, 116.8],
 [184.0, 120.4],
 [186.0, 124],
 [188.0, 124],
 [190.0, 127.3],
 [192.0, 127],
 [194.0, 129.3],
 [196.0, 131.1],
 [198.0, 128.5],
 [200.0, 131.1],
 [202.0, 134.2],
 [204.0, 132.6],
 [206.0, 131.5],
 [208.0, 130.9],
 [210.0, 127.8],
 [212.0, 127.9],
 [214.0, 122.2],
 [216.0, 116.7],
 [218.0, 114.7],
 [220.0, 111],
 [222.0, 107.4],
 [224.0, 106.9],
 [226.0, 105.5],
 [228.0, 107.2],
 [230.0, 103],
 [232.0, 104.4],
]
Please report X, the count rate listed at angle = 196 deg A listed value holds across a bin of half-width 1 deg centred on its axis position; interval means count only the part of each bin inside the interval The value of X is 131.1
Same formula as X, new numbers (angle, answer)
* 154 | 103.1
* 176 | 110.9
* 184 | 120.4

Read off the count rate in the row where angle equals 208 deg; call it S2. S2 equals 130.9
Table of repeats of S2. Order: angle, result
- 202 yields 134.2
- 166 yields 105.9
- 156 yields 101.6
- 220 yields 111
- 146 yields 101.3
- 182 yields 116.8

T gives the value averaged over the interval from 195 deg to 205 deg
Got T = 132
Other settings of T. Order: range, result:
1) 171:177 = 109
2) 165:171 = 106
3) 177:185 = 118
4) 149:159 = 101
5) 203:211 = 131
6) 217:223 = 111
